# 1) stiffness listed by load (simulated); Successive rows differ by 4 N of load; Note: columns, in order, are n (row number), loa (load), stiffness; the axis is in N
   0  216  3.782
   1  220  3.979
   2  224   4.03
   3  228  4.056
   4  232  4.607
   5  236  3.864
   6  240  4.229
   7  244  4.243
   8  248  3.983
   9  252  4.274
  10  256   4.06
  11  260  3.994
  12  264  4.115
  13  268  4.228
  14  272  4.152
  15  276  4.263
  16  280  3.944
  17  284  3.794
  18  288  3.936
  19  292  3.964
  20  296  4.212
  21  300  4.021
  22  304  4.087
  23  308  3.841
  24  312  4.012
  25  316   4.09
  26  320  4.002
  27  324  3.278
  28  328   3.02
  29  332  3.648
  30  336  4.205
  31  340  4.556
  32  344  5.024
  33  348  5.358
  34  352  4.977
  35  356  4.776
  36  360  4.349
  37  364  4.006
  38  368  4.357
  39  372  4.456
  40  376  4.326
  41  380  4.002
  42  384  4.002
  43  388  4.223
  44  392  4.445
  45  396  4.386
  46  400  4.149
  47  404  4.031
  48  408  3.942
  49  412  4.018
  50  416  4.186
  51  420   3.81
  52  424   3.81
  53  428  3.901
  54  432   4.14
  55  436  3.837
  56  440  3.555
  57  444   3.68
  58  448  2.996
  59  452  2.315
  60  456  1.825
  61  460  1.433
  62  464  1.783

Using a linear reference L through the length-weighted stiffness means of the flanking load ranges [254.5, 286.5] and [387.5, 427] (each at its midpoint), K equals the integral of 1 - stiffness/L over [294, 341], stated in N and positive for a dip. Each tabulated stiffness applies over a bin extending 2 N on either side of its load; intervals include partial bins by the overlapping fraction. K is 2.01 N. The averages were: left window 4.07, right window 4.09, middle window 3.9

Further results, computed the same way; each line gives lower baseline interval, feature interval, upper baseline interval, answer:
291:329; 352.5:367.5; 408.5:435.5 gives -2.0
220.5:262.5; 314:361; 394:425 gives -2.2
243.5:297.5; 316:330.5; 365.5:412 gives 2.1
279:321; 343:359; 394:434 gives -3.9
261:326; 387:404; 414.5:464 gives -4.0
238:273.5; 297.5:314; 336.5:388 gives 1.2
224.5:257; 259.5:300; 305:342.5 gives -0.4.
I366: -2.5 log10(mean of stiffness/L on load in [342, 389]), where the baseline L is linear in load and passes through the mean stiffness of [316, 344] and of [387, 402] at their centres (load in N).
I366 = -0.10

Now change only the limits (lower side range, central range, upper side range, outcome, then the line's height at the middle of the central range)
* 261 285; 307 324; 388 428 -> 0.048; 4.09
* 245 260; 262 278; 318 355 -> -0.015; 4.13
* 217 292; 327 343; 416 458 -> -0.053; 3.8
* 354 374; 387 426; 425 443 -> -0.010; 4.06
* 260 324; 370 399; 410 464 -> -0.197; 3.55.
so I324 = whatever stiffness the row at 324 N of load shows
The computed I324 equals 3.278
